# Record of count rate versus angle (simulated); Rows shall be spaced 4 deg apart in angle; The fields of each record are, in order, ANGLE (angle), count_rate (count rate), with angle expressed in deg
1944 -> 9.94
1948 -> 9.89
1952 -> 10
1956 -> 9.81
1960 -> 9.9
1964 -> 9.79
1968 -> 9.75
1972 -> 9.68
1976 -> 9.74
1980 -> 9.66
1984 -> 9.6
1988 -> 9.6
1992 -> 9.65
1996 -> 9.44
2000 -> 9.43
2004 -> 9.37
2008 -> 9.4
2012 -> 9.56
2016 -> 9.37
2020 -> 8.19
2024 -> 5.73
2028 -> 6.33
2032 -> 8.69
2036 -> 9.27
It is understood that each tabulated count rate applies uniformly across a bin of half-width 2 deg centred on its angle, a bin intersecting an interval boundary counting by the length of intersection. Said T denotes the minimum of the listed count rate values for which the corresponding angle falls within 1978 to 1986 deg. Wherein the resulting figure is 9.6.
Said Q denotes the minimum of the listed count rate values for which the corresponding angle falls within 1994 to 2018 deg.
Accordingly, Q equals 9.37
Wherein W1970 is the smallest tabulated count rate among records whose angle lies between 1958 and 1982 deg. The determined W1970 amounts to 9.66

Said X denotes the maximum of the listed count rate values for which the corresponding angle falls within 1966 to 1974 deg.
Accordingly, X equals 9.75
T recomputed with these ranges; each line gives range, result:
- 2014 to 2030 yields 5.73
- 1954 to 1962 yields 9.81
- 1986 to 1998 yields 9.44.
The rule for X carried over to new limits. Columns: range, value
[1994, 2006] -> 9.44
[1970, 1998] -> 9.74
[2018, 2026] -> 8.19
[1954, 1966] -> 9.9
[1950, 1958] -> 10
